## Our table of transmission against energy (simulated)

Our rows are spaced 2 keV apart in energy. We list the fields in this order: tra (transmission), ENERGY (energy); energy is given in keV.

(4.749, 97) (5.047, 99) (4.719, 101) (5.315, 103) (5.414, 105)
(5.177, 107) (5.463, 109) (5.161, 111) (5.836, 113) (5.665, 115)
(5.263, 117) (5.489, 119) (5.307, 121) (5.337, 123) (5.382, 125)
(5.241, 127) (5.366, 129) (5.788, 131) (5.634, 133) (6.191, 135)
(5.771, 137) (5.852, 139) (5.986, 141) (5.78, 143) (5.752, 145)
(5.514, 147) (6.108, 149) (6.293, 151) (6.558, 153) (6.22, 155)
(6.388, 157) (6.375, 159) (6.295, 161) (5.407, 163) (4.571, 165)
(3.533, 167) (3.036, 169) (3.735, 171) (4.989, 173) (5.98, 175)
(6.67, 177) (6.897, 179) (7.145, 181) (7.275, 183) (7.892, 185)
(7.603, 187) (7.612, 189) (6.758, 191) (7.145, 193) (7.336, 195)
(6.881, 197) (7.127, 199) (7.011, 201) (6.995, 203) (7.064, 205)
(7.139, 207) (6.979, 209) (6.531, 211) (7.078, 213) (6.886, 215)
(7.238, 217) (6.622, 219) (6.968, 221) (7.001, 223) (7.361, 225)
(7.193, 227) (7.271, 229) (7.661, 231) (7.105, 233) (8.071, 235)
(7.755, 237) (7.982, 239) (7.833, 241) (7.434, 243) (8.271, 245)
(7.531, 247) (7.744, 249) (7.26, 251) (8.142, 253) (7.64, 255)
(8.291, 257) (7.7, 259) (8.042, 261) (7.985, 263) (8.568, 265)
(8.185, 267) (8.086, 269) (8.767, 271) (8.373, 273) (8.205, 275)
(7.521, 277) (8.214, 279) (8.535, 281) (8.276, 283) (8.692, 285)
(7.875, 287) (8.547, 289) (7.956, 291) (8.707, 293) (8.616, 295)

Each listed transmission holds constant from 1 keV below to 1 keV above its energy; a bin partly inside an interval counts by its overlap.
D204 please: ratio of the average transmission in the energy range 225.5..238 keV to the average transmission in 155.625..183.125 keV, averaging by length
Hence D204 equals 1.4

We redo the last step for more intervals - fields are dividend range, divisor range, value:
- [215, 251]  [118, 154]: 1.30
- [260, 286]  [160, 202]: 1.33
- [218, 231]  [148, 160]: 1.13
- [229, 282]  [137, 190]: 1.33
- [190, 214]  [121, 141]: 1.25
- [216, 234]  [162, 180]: 1.44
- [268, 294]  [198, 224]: 1.19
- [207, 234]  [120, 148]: 1.25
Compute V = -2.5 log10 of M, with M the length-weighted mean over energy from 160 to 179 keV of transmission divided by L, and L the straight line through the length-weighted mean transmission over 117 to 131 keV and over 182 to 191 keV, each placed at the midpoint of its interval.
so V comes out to 0.35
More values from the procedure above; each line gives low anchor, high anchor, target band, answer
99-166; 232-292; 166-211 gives 0.03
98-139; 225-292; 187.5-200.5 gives -0.06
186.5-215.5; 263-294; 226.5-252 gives 0.01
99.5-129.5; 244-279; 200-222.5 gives 0.02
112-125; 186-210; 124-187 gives 0.07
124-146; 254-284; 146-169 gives 0.09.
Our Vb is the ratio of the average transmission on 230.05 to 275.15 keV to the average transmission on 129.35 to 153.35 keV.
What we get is 1.3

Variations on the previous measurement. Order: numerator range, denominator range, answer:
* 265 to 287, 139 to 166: 1.39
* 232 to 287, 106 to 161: 1.39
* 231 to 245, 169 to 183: 1.33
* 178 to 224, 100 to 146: 1.29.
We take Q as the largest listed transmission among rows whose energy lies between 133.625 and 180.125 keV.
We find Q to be 6.897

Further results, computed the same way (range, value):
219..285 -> 8.767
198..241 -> 8.071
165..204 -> 7.892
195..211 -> 7.336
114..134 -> 5.788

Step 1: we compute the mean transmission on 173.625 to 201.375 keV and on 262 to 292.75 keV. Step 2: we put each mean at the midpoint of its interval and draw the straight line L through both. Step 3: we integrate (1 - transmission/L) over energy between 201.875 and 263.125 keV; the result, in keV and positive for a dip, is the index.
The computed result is 1.9 keV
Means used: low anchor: 7.07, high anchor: 8.26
